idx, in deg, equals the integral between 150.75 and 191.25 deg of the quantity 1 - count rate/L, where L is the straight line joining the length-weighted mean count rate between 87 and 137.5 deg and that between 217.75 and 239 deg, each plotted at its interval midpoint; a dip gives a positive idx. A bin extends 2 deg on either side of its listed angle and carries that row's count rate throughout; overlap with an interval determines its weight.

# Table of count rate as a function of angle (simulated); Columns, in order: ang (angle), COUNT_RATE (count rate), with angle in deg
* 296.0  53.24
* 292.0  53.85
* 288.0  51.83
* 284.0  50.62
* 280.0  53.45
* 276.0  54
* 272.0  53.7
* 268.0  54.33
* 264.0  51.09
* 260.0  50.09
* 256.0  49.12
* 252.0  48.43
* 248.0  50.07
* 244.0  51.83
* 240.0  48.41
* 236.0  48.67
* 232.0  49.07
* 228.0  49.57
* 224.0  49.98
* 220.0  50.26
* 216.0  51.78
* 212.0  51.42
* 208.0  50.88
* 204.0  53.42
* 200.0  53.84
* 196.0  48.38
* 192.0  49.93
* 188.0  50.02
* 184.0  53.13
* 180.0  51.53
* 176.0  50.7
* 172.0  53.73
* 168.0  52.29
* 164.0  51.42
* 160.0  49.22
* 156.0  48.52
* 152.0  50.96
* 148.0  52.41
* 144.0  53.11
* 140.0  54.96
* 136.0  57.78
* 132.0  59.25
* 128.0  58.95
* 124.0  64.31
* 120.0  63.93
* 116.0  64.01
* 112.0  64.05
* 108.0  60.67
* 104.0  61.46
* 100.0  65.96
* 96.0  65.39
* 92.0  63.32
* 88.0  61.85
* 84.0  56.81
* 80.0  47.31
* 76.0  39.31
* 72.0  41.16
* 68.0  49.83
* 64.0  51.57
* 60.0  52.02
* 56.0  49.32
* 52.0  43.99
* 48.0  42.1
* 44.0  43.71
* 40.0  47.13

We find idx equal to 3.4 deg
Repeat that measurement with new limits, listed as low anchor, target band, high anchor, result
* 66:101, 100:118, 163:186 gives -3.1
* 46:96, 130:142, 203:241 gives -1.6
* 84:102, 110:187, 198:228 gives 3.4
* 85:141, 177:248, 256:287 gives 6.5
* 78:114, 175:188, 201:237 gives 0.5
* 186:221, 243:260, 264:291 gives 0.8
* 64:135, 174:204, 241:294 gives 1.8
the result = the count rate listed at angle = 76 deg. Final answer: 39.31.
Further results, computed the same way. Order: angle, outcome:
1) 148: 52.41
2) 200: 53.84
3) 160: 49.22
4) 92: 63.32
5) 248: 50.07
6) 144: 53.11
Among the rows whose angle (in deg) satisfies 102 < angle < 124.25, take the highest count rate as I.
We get 64.31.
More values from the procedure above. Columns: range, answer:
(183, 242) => 53.84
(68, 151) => 65.96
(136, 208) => 57.78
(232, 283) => 54.33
